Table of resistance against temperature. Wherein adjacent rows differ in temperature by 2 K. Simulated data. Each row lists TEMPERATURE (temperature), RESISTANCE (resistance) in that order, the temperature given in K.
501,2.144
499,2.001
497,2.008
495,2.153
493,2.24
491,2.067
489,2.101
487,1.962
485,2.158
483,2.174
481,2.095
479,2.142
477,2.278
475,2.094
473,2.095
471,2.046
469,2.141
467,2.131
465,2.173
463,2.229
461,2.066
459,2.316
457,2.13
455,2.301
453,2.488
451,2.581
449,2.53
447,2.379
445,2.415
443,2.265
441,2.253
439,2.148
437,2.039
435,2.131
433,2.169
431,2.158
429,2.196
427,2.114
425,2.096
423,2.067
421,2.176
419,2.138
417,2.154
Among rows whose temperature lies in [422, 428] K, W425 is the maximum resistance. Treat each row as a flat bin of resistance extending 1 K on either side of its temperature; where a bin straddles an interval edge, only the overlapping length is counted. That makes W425 2.114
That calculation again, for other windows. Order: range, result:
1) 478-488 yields 2.174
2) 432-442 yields 2.253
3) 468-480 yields 2.278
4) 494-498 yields 2.153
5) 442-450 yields 2.53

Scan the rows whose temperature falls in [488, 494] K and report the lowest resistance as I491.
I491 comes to 2.067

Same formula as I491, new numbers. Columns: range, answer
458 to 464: 2.066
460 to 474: 2.046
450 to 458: 2.13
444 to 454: 2.379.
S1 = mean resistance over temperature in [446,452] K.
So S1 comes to 2.5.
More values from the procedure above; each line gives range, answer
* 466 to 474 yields 2.1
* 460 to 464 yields 2.15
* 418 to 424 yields 2.13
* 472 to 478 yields 2.16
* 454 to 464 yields 2.21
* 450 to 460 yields 2.36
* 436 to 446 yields 2.22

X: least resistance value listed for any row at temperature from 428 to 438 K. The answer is 2.039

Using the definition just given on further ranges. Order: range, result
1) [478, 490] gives 1.962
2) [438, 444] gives 2.148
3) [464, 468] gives 2.131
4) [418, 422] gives 2.138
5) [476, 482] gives 2.095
